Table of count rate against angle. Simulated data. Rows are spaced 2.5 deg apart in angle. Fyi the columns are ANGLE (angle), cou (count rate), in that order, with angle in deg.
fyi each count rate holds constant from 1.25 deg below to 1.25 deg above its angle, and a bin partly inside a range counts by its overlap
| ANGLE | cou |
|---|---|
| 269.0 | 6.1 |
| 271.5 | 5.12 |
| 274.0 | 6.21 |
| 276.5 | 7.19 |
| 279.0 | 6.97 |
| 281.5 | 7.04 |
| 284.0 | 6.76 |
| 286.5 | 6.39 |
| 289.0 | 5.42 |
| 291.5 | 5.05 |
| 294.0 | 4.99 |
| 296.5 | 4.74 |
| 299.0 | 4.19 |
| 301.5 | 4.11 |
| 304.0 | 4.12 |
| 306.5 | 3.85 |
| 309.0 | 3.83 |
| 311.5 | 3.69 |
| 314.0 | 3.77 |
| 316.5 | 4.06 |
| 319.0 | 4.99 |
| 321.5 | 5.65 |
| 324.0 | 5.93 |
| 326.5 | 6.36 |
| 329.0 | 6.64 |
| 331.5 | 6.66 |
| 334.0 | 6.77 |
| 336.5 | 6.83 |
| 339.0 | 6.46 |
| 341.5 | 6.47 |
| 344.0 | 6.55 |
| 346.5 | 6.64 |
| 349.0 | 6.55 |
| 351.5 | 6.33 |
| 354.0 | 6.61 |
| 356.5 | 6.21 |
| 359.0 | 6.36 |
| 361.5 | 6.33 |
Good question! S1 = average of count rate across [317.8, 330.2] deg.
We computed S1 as 5.91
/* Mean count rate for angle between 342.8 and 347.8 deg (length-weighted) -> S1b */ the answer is 6.59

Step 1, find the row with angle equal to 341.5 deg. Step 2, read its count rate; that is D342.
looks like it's 6.47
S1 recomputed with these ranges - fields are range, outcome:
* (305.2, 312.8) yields 3.79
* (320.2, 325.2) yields 5.78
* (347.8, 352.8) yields 6.44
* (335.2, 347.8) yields 6.59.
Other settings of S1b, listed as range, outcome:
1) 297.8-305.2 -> 4.14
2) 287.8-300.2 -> 4.88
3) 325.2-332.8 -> 6.55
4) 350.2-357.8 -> 6.38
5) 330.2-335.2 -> 6.71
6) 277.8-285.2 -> 6.92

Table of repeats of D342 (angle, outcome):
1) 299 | 4.19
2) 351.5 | 6.33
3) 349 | 6.55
